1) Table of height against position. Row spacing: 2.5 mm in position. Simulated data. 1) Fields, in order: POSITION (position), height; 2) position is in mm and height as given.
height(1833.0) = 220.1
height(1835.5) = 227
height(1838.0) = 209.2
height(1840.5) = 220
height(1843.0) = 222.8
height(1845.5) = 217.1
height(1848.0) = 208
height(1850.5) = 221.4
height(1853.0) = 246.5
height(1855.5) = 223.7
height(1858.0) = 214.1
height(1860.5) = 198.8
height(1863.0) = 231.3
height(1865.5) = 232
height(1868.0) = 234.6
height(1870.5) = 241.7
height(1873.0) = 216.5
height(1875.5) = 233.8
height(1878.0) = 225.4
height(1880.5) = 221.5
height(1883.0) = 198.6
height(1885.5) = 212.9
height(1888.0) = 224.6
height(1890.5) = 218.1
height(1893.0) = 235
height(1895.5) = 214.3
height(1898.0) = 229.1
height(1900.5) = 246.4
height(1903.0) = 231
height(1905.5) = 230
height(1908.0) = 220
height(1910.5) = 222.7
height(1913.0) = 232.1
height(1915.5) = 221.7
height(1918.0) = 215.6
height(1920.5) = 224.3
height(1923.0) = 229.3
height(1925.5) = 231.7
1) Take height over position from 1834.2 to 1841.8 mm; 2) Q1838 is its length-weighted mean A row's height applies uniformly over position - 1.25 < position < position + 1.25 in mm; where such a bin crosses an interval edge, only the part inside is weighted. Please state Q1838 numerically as 219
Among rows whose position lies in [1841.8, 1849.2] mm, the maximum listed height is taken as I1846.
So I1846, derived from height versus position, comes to 222.8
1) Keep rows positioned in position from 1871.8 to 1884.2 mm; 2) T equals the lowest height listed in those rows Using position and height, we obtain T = 198.6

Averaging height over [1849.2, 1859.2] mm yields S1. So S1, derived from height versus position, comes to 226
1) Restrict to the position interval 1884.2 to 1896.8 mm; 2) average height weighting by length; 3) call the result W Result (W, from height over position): 221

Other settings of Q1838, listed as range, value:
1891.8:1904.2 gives 231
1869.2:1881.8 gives 228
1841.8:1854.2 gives 223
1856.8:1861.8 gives 207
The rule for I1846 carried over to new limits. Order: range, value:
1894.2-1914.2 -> 246.4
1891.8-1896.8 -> 235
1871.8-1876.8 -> 233.8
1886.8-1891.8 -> 224.6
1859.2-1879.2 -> 241.7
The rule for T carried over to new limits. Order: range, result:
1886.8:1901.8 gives 214.3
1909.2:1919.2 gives 215.6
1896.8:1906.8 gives 229.1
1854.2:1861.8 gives 198.8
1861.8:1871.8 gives 231.3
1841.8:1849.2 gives 208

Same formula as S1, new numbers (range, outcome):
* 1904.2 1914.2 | 226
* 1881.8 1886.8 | 206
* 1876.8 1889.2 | 217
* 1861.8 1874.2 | 231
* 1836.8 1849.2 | 215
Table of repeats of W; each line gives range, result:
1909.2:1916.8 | 225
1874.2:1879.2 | 230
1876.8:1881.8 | 223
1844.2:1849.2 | 213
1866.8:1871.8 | 238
